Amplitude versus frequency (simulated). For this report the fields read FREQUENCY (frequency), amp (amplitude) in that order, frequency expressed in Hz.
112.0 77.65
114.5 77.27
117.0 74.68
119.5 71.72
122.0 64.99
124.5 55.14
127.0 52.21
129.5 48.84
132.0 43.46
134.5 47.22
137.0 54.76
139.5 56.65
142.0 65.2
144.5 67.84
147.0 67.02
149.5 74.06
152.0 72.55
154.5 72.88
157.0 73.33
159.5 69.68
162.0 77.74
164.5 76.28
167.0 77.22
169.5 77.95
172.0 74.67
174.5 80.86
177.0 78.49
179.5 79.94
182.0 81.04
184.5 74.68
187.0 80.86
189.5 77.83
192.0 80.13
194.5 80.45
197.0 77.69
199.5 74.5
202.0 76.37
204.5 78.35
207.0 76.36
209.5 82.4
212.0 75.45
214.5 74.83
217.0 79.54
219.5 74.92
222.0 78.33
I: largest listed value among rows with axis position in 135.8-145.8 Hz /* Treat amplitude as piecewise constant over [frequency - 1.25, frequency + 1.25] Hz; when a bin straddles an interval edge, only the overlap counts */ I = 67.84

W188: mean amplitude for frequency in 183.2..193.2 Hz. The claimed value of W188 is 78.4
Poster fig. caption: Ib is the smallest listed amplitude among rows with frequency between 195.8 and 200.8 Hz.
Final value 74.5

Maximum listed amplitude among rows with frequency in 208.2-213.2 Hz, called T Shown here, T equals 82.4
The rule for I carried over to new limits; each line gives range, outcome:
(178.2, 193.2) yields 81.04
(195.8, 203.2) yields 77.69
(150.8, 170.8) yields 77.95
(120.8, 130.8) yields 64.99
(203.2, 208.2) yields 78.35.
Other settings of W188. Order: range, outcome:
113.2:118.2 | 76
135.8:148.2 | 62.3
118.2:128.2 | 61.1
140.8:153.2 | 69.3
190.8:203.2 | 77.8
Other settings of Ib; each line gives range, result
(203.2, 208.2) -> 76.36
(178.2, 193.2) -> 74.68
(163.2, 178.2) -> 74.67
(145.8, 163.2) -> 67.02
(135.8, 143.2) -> 54.76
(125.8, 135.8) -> 43.46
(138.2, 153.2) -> 56.65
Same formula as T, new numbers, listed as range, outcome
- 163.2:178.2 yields 80.86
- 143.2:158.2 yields 74.06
